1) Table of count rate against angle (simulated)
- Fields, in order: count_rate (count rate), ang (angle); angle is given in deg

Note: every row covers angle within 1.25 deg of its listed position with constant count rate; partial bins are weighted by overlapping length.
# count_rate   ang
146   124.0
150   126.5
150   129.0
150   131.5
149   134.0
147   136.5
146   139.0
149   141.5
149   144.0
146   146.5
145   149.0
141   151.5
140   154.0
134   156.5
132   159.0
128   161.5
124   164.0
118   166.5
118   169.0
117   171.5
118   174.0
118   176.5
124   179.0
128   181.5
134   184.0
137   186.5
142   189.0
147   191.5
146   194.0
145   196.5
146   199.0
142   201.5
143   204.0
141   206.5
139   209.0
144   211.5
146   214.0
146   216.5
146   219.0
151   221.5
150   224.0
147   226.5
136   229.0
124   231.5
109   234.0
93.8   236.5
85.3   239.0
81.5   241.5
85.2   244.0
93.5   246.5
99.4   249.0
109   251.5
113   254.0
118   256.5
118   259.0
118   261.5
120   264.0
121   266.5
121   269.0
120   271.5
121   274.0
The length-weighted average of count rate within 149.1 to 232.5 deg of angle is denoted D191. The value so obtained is 136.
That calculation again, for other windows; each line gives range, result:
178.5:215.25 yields 141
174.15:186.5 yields 126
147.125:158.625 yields 140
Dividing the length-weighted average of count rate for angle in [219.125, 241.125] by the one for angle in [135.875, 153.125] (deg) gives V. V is 0.85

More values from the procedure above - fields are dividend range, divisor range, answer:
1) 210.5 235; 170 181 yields 1.17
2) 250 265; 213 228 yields 0.78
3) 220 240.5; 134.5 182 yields 0.93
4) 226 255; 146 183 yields 0.82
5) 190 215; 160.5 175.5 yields 1.20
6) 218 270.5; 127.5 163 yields 0.81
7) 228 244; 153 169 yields 0.80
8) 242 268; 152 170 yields 0.85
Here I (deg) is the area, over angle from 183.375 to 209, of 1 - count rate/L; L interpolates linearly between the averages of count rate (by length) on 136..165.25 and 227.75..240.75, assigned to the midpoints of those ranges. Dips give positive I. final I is -4.1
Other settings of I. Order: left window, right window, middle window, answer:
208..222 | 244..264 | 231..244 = 2.99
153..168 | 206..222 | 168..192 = 1.24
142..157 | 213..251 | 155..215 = -0.61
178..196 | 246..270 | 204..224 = -2.60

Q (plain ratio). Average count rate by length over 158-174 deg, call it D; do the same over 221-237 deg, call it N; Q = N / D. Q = 1.07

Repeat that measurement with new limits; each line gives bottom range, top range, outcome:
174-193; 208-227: 1.11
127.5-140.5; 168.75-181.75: 0.81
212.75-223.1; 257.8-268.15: 0.81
